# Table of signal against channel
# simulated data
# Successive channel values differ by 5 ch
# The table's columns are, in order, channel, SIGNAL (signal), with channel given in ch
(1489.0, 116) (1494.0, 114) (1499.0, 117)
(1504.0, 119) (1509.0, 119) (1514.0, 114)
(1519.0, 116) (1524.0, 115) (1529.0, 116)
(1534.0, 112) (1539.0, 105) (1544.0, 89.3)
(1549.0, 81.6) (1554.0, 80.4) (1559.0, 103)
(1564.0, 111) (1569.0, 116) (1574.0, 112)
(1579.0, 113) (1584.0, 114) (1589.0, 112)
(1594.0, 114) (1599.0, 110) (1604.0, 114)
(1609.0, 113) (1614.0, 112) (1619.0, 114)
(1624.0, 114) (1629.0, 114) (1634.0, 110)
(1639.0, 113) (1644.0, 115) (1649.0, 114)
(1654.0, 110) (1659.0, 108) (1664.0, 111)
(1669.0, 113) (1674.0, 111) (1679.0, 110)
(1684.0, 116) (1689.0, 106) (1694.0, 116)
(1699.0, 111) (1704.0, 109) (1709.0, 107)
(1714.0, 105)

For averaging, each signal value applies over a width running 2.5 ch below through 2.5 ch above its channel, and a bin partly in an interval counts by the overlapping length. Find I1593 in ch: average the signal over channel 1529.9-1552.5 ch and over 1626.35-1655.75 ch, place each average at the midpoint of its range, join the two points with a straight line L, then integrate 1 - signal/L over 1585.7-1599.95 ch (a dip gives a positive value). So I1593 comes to -0.9 ch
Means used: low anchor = 97.6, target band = 112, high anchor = 113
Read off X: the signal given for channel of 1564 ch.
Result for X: 111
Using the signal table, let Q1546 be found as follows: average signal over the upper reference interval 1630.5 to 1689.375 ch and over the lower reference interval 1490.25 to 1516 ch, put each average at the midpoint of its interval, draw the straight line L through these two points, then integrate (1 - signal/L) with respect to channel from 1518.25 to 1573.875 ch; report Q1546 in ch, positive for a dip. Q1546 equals 5.4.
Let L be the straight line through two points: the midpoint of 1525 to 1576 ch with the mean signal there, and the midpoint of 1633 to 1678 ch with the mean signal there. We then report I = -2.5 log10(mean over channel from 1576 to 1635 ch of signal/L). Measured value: -0.05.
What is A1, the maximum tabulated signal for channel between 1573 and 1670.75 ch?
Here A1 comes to 115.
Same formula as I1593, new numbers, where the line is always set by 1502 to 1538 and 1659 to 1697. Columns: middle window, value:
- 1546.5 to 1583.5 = 3.6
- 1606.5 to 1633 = -0.1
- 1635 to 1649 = -0.1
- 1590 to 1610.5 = 0.1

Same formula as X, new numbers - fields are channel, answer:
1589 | 112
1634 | 110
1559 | 103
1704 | 109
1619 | 114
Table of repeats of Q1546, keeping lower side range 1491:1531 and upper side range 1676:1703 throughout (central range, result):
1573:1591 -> 0.2 ch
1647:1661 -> 0.2 ch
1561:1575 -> 0.2 ch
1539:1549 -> 2.1 ch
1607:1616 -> 0.1 ch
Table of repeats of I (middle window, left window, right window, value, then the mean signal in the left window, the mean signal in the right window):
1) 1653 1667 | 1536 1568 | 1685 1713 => -0.04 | 96.3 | 110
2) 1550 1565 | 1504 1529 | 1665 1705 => 0.21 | 116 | 112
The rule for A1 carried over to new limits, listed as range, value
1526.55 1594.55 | 116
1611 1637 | 114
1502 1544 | 119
